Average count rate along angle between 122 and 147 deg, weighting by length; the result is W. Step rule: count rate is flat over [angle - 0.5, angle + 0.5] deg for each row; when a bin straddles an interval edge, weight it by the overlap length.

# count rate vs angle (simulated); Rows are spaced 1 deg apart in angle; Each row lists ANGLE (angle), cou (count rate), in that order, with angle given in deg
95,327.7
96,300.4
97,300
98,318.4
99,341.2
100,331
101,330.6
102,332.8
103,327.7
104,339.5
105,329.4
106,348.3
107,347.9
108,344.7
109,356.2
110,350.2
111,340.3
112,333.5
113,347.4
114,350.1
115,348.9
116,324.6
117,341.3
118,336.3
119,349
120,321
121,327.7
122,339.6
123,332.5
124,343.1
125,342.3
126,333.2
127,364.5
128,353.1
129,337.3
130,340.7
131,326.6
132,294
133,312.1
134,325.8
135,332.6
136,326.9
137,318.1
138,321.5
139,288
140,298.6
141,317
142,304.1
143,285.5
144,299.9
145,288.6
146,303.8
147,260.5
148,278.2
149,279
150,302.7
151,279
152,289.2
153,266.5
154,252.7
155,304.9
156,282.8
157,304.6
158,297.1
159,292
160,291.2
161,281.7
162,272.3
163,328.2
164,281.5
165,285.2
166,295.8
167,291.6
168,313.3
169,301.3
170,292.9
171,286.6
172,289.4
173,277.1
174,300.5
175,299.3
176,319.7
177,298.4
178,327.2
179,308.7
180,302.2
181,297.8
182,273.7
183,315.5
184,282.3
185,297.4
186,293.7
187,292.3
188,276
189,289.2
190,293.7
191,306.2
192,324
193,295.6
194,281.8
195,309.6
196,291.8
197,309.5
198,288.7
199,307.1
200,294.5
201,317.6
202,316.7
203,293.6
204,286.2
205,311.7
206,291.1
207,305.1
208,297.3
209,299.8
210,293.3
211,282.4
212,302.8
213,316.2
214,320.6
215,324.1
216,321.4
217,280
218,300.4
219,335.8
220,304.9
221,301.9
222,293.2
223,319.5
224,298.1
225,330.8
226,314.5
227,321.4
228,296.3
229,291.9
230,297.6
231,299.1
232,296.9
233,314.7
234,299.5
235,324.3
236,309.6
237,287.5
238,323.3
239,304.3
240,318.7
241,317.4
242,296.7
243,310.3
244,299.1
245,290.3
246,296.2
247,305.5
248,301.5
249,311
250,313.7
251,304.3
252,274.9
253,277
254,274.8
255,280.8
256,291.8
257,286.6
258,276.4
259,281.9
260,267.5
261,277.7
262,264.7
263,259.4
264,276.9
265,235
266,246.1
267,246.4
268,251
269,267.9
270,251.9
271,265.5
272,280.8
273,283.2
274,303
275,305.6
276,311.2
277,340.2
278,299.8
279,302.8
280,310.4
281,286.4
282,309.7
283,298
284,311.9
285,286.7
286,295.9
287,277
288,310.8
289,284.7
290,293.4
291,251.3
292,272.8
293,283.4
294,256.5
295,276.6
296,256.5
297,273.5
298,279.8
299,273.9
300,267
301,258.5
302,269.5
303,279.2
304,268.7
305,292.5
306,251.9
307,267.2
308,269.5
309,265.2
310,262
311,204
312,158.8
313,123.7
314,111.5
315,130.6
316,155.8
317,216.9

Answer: 320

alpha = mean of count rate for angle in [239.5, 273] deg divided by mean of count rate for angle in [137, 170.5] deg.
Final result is 1.0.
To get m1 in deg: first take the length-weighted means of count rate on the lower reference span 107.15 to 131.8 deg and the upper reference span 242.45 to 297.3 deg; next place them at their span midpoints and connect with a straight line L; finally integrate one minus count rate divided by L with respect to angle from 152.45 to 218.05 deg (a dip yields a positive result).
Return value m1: 3.83 deg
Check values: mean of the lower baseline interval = 341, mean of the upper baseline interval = 285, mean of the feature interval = 297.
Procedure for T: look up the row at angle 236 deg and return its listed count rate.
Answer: 309.6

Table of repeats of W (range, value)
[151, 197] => 295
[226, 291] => 292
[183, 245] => 303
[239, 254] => 300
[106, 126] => 341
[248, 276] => 277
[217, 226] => 309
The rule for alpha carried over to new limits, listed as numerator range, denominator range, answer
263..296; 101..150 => 0.87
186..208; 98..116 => 0.88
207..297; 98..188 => 0.94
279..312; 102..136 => 0.82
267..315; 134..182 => 0.91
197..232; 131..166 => 1.03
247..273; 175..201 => 0.92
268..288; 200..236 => 0.96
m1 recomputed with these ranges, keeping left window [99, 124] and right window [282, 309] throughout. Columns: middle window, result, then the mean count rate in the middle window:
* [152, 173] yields 2.06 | 290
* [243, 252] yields -0.25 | 302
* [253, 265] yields 0.63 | 275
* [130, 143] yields 0.66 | 314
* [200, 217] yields 0.14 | 304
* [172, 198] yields 1.34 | 298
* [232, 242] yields -0.42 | 310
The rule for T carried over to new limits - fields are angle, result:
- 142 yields 304.1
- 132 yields 294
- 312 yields 158.8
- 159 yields 292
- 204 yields 286.2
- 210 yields 293.3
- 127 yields 364.5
